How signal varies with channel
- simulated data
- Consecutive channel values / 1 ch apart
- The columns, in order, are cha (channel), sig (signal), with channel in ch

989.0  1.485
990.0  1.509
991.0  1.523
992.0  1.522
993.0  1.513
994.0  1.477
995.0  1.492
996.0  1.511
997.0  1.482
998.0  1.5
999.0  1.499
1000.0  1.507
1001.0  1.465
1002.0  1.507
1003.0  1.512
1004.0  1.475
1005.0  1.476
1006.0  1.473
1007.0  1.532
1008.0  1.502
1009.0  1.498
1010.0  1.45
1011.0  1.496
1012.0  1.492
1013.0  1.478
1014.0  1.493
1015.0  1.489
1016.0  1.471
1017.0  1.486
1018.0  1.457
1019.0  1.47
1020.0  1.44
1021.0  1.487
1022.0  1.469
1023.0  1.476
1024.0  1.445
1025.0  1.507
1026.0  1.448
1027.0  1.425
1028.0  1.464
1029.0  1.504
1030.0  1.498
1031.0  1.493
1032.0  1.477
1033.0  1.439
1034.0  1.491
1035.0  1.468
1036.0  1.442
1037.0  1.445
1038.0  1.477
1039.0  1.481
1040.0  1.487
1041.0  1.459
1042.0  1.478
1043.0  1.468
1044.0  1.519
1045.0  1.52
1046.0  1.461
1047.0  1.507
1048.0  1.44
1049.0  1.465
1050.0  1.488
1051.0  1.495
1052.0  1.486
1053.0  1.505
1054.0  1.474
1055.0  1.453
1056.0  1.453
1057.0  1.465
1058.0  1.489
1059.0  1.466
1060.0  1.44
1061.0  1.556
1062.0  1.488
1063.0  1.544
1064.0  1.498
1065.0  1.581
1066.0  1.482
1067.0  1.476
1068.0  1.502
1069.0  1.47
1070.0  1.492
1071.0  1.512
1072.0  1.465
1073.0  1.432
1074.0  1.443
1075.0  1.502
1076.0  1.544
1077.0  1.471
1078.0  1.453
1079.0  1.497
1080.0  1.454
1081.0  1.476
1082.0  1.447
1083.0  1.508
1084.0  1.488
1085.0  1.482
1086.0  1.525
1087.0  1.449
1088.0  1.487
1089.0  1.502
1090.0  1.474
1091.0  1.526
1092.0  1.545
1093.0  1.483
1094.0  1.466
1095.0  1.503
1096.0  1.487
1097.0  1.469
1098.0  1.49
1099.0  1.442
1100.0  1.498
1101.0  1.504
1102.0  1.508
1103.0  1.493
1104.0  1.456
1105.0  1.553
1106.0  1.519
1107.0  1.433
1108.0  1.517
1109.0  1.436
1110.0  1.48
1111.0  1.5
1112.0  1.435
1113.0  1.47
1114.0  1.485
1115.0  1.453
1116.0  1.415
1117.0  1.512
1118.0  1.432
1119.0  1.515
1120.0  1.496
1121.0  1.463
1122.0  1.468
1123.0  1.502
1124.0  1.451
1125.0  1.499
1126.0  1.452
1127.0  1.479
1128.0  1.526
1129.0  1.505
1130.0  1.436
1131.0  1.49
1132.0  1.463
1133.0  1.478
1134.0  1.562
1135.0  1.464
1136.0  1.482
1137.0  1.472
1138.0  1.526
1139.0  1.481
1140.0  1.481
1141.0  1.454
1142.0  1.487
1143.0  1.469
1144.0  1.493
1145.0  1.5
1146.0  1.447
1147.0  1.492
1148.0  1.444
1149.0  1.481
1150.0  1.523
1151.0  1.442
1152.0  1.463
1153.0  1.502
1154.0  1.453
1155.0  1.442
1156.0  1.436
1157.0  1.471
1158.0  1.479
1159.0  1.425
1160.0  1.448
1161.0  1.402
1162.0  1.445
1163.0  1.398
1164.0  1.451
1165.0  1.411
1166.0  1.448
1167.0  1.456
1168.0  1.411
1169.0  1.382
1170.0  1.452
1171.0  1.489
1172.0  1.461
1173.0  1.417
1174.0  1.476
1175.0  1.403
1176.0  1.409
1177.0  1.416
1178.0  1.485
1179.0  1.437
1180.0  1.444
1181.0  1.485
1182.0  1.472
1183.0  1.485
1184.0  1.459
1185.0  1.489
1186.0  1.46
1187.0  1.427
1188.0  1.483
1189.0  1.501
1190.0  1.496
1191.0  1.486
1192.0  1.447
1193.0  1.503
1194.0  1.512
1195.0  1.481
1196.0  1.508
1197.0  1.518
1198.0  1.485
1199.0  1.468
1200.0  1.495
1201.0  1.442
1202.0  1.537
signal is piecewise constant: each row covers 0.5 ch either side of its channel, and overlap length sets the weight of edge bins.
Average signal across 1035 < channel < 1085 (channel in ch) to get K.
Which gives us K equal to 1.48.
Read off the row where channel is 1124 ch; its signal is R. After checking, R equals 1.451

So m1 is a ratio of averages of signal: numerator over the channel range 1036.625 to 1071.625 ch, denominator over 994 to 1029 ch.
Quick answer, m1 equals 1.0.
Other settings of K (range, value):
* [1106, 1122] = 1.47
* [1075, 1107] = 1.49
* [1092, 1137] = 1.48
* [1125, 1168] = 1.47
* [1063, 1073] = 1.5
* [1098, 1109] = 1.49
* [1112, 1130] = 1.48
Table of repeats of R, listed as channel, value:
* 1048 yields 1.44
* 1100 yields 1.498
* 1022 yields 1.469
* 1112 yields 1.435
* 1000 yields 1.507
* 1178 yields 1.485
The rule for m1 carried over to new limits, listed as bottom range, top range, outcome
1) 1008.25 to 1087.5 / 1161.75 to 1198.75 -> 0.99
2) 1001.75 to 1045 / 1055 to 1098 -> 1.01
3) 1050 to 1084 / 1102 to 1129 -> 1.00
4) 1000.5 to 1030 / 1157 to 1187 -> 0.98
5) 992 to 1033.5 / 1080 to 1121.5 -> 1.00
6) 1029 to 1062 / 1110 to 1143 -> 1.00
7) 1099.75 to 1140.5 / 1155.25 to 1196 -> 0.98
